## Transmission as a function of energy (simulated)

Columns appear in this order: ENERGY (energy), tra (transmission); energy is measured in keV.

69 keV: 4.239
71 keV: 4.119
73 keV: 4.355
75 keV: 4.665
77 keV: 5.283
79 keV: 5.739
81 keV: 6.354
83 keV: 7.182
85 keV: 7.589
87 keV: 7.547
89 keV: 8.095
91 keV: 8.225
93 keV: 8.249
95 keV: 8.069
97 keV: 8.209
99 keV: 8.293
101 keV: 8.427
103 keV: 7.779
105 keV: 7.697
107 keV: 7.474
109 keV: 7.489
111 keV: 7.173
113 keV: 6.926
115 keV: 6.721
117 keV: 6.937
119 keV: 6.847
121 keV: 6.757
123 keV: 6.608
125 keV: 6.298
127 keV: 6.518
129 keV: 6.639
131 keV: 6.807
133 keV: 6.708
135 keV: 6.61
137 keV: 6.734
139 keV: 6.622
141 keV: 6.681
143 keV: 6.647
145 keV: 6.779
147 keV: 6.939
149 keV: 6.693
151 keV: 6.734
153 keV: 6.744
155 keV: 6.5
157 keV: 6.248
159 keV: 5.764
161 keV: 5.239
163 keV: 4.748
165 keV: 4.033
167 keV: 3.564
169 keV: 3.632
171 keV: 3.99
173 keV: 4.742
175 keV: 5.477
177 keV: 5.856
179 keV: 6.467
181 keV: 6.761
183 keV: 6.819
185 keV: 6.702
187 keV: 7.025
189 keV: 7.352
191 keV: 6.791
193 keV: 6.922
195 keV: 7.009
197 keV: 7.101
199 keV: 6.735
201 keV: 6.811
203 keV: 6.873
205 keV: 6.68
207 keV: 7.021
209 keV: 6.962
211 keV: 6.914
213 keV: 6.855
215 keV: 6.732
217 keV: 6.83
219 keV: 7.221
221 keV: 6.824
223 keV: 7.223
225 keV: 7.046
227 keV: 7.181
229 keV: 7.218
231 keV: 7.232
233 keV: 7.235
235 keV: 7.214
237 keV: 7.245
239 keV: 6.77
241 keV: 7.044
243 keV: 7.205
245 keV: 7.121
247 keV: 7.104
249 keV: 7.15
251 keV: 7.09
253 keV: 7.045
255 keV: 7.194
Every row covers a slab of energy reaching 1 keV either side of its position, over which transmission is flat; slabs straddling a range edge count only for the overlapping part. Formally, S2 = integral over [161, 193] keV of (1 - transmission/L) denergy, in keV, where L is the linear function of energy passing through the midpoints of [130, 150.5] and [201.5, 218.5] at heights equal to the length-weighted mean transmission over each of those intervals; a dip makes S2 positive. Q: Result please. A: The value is 5.5 keV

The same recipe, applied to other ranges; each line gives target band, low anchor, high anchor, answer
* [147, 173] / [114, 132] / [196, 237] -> 5.50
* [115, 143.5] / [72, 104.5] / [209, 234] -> 1.74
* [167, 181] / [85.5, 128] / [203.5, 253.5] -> 4.22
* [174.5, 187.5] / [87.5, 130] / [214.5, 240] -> 1.35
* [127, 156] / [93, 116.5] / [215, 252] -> 3.13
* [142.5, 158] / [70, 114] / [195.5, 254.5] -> 0.82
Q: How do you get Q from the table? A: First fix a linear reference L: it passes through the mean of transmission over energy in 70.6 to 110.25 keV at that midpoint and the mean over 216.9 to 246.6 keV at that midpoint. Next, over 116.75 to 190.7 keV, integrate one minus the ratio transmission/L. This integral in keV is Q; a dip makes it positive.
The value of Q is 9.7 keV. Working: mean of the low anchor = 7.09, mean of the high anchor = 7.12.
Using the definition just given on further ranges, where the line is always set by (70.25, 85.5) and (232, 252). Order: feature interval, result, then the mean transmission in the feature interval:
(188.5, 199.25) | -0.5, 6.99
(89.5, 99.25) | -4.1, 8.2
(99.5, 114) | -4.2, 7.59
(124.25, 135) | -0.9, 6.6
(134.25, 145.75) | -0.9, 6.68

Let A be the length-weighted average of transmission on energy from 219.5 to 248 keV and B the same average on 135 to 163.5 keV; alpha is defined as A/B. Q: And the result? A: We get 1.11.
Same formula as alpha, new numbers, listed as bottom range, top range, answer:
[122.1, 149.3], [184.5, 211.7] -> 1.04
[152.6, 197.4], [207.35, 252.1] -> 1.20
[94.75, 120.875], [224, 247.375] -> 0.95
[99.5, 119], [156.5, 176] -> 0.64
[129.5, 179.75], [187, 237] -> 1.19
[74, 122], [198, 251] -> 0.97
